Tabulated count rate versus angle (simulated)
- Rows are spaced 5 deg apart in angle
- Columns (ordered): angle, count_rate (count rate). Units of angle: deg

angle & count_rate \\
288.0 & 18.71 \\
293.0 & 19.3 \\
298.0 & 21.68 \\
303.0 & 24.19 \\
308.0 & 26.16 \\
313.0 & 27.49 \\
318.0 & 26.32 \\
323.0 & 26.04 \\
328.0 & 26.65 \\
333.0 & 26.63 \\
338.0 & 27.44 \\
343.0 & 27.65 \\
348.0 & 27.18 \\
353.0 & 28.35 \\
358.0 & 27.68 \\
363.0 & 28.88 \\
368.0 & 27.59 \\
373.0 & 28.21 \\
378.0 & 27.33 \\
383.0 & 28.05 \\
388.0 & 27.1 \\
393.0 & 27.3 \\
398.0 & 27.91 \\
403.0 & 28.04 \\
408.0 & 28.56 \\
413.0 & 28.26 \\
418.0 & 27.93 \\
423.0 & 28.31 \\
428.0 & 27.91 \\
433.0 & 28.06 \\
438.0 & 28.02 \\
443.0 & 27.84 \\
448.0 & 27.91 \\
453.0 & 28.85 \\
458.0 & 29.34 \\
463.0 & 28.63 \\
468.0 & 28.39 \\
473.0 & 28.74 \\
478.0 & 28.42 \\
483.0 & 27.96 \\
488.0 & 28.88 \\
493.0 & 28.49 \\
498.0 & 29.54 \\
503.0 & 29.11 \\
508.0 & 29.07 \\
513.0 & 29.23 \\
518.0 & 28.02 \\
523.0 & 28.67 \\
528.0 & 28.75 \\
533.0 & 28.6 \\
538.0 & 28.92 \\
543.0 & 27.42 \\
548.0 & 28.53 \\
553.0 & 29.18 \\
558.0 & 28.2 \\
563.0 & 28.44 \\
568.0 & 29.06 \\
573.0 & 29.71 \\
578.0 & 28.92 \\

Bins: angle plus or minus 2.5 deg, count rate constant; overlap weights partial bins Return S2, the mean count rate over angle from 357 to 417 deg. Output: 27.9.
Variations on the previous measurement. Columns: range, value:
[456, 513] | 28.8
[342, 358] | 27.7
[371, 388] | 27.7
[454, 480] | 28.7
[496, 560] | 28.7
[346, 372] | 28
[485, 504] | 29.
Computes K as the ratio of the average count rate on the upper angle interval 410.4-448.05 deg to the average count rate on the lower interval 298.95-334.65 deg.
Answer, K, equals 1.08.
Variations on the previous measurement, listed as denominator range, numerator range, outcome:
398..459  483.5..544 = 1.02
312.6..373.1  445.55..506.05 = 1.05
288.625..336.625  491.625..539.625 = 1.17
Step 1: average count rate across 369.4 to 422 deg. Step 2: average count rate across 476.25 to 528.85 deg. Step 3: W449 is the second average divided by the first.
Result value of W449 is 1.03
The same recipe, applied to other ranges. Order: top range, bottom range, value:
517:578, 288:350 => 1.13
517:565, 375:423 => 1.02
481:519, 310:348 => 1.07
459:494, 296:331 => 1.12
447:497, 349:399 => 1.03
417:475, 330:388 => 1.02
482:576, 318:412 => 1.04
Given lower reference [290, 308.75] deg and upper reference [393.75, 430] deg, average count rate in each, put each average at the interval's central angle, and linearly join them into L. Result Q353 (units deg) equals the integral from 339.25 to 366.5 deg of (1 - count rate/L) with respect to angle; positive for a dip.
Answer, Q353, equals -3.0 deg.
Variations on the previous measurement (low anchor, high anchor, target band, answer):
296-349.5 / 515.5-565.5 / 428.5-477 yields -1.5 deg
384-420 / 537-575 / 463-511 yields -0.7 deg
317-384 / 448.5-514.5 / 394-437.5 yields 0.0 deg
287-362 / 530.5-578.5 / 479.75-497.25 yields -0.5 deg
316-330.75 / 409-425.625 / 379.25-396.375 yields 0.1 deg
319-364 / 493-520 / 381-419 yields 0.0 deg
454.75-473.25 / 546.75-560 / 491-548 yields 0.0 deg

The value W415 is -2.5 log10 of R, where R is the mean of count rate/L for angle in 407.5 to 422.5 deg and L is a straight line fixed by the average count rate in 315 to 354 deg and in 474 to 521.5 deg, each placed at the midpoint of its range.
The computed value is -0.01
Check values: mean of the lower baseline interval 27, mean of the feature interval 28.2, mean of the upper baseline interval 28.7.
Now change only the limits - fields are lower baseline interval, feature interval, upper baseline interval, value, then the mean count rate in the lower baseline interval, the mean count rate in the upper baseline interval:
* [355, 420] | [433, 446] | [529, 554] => 0.01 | 27.9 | 28.5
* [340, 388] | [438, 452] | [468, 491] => 0.01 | 27.8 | 28.5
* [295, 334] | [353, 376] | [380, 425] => -0.05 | 25.5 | 27.9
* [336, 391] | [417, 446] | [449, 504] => 0.01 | 27.8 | 28.7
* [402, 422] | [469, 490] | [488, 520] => 0.01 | 28.2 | 28.9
